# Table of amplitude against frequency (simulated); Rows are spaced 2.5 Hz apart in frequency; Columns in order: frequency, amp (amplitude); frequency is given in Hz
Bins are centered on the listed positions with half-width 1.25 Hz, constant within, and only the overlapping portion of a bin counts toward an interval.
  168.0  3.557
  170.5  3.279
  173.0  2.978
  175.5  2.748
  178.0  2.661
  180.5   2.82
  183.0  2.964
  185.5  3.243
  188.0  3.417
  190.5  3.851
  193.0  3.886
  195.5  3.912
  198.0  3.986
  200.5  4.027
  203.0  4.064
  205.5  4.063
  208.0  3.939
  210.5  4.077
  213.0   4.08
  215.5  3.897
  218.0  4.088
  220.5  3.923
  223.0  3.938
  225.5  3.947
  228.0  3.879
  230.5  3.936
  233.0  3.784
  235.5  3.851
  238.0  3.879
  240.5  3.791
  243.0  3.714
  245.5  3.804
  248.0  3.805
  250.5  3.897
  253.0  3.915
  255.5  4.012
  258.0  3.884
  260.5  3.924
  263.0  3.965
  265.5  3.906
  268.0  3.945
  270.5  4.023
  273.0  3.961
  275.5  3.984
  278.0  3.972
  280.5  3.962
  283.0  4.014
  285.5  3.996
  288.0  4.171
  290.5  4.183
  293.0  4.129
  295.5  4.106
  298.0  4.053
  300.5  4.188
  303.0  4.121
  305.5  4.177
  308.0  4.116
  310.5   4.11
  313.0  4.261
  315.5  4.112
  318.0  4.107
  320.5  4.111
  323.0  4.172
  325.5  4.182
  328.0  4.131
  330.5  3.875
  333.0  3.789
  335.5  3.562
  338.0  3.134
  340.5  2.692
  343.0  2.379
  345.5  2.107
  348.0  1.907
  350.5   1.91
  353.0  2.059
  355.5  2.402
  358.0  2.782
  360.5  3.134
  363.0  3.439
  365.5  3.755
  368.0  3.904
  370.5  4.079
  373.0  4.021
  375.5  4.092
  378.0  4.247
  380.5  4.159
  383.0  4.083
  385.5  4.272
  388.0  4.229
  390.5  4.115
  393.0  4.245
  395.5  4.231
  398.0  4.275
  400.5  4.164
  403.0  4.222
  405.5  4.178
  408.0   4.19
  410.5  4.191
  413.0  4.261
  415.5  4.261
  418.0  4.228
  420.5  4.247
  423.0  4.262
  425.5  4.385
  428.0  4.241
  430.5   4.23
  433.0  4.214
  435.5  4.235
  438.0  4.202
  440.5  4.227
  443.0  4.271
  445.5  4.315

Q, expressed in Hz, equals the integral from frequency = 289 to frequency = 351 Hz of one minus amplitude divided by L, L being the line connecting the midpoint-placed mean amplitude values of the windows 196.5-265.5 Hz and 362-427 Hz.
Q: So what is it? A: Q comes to 5.4 Hz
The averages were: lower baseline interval 3.93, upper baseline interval 4.15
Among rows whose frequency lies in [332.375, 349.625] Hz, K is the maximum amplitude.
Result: 3.789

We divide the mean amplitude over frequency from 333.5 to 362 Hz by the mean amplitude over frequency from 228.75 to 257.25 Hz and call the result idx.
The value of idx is 0.67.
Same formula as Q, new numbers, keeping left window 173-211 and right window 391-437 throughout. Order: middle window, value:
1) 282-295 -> -0.86 Hz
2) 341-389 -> 9.31 Hz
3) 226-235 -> -0.50 Hz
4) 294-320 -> -1.54 Hz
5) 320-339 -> 0.49 Hz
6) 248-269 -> -0.95 Hz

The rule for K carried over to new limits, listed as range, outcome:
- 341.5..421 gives 4.275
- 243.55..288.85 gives 4.171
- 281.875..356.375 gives 4.261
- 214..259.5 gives 4.088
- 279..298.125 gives 4.183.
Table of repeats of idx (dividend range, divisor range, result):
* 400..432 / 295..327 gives 1.02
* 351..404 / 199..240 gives 0.95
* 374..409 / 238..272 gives 1.08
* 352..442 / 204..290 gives 1.01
